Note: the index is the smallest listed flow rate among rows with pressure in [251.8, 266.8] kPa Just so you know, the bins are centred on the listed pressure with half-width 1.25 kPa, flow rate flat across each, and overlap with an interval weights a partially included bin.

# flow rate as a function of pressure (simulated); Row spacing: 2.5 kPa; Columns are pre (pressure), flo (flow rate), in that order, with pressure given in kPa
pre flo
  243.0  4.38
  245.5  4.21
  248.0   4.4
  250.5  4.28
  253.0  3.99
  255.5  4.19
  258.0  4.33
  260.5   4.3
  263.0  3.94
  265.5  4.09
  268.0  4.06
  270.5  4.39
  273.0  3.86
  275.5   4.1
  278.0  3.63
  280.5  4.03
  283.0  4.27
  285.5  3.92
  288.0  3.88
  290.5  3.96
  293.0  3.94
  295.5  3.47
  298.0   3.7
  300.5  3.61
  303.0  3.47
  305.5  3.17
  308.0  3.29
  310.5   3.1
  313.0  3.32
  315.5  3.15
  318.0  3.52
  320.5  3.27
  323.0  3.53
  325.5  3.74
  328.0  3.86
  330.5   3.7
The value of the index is 3.94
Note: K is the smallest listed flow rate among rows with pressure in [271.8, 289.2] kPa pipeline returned 3.63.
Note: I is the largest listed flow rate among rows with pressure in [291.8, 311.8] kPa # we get 3.94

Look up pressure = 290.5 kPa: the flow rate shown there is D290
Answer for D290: 3.96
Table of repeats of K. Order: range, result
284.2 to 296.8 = 3.47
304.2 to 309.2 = 3.17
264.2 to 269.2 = 4.06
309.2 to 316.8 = 3.1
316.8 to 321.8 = 3.27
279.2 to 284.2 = 4.03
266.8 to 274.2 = 3.86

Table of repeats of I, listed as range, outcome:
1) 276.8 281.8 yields 4.03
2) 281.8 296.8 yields 4.27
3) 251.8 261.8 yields 4.33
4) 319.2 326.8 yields 3.74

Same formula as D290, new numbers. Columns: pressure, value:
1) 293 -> 3.94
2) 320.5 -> 3.27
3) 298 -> 3.7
